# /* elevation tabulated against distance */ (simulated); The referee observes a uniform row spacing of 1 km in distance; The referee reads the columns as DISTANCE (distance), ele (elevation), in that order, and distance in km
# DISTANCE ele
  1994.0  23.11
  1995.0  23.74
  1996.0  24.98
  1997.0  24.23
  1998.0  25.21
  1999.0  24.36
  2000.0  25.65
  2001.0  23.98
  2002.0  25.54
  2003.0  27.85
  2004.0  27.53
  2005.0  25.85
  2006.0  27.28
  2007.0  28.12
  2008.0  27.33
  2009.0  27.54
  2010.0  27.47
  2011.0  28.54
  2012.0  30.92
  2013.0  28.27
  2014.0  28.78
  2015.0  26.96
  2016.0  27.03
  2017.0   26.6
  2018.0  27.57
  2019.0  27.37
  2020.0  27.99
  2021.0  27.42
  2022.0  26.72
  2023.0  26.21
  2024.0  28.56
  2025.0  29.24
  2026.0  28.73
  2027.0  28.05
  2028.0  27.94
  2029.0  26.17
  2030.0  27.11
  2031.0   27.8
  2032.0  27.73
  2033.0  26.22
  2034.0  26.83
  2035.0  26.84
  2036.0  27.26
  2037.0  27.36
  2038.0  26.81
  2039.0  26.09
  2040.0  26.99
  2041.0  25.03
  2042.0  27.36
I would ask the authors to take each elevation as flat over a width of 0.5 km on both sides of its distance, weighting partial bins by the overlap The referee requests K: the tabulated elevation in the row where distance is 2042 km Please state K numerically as 27.36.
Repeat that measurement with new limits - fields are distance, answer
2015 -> 26.96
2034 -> 26.83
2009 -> 27.54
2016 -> 27.03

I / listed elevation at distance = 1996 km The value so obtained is 24.98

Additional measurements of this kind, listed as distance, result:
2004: 27.53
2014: 28.78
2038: 26.81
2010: 27.47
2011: 28.54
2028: 27.94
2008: 27.33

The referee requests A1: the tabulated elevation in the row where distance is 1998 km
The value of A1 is 25.21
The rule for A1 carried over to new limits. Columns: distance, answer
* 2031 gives 27.8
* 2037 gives 27.36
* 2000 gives 25.65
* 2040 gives 26.99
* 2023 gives 26.21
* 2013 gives 28.27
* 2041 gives 25.03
